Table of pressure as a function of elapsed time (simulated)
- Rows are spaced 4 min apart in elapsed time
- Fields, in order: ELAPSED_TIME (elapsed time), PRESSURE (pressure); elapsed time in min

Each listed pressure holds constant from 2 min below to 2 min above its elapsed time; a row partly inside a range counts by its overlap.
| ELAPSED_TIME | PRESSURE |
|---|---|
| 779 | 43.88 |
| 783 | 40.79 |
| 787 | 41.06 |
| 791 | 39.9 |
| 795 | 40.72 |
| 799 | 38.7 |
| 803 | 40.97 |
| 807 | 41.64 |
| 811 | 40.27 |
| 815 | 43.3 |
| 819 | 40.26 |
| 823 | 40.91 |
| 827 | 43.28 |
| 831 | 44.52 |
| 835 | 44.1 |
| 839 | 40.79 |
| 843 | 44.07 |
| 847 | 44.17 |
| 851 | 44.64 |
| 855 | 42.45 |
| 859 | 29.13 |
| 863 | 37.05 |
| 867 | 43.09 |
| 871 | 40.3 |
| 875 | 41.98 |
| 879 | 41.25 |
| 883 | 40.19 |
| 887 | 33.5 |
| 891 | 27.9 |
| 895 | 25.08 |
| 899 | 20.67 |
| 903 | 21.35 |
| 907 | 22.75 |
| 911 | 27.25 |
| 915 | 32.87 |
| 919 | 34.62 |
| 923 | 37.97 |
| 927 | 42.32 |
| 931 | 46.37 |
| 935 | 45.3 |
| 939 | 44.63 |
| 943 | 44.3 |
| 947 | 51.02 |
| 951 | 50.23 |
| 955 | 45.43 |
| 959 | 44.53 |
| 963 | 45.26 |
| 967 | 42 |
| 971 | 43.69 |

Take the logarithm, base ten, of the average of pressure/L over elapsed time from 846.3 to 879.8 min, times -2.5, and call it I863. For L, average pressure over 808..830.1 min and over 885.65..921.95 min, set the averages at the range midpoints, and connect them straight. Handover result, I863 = -0.18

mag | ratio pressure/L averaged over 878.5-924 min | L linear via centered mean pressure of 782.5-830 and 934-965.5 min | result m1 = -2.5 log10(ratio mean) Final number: 0.43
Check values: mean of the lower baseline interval 41.1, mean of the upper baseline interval 46.3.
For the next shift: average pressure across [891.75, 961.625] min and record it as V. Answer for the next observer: 37.4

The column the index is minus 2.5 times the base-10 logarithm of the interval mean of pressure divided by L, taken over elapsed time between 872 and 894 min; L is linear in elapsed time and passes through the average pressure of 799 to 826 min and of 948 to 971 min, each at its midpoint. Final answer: 0.18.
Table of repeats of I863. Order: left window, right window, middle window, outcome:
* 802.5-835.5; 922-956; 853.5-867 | 0.17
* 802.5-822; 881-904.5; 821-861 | -0.14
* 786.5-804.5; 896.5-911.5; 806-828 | -0.14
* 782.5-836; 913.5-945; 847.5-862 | 0.06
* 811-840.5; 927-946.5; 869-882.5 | 0.07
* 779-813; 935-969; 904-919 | 0.50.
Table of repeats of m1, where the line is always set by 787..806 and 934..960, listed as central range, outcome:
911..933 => 0.20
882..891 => 0.27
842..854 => -0.04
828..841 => -0.03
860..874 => 0.10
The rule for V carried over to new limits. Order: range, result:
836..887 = 40.5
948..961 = 47.1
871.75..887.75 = 39.8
